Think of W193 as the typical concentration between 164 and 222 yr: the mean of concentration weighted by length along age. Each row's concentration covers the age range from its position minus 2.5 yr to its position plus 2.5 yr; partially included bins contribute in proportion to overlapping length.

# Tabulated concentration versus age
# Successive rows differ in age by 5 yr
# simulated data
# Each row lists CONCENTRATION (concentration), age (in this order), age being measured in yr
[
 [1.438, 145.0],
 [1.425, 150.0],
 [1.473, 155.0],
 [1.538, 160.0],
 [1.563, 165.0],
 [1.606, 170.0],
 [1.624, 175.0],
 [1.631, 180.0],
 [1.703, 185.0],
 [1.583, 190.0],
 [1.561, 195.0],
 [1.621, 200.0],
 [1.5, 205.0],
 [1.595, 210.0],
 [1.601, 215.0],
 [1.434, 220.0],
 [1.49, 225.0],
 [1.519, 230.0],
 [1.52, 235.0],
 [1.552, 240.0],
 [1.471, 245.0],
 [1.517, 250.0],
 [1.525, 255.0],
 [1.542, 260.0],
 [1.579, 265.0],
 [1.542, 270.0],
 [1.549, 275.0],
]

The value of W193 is 1.59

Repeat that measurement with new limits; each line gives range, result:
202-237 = 1.52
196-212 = 1.57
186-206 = 1.58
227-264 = 1.52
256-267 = 1.55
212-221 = 1.54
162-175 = 1.59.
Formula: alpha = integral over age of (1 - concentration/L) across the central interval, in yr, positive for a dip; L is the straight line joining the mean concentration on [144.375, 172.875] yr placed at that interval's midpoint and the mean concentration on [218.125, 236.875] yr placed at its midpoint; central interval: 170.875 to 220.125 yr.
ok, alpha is -3.0 yr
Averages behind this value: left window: 1.51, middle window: 1.59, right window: 1.49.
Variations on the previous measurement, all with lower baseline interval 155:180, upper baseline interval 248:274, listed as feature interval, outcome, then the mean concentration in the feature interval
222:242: 0.5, 1.52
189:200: -0.1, 1.58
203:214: 0.0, 1.56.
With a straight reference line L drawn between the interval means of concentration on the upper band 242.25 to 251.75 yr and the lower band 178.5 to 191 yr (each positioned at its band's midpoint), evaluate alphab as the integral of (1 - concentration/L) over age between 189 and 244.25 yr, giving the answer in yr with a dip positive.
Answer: 1.0 yr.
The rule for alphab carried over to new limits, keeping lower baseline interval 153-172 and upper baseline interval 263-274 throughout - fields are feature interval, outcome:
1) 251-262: 0.2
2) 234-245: 0.2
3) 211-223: 0.2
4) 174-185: -0.7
